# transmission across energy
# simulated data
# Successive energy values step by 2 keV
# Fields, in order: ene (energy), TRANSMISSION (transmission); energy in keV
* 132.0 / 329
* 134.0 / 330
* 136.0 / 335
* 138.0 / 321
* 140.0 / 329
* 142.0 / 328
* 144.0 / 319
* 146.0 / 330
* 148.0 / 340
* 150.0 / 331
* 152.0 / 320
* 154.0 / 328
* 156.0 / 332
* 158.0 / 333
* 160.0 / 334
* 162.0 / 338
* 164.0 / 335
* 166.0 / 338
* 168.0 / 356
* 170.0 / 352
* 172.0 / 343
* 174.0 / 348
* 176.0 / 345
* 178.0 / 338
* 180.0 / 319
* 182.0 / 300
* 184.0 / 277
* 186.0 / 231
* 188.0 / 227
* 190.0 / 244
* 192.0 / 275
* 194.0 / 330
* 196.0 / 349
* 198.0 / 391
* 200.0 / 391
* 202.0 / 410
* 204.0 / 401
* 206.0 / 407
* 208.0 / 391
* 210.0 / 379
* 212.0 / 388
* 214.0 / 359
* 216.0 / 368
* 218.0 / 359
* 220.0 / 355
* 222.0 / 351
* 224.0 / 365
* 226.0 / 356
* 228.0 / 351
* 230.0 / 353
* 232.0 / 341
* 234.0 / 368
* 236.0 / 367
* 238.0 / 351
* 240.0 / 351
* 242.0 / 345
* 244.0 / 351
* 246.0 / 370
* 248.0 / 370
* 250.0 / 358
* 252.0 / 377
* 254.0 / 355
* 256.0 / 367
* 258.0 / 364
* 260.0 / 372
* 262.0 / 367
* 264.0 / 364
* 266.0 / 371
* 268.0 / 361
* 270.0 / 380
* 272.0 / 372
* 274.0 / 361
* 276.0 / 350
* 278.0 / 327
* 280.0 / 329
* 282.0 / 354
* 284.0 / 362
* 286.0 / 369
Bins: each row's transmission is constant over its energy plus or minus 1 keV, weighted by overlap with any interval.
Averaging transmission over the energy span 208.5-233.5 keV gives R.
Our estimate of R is 361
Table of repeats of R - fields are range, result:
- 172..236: 344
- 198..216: 390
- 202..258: 366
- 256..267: 368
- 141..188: 325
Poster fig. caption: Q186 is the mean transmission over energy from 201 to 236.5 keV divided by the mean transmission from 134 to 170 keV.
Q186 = 1.1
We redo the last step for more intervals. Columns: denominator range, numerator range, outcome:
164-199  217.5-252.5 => 1.13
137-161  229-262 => 1.10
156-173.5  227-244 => 1.04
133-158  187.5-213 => 1.08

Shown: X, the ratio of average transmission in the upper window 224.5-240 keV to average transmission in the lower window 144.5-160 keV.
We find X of 1.08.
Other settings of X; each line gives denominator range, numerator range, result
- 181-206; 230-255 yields 1.11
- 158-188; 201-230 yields 1.16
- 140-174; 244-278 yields 1.09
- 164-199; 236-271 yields 1.15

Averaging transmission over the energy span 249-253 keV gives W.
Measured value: 368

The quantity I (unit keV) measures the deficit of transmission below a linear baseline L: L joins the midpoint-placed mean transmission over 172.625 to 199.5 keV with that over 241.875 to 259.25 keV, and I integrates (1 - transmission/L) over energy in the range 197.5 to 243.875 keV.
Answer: -4.5 keV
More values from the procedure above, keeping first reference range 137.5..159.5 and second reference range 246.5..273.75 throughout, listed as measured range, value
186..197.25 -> 2.00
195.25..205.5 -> -1.29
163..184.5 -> 0.26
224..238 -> 0.04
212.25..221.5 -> -0.25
